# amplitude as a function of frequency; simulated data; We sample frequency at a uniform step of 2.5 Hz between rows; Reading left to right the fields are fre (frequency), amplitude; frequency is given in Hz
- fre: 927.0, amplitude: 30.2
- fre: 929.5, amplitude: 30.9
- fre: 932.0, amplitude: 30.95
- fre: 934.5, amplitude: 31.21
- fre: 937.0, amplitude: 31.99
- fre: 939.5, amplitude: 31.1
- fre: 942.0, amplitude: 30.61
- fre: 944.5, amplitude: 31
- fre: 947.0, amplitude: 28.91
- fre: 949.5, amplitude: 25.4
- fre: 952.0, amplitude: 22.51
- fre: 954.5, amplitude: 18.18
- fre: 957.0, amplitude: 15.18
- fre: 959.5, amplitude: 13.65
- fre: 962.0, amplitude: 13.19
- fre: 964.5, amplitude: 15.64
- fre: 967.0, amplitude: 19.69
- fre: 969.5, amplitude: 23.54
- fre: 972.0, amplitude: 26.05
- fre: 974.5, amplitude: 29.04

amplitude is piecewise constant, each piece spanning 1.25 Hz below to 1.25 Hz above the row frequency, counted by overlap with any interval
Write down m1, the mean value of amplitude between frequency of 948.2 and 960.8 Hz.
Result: 19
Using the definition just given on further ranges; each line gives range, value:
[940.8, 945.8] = 30.8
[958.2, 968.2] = 15.5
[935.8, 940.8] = 31.5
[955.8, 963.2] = 14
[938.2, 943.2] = 30.9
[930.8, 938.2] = 31.4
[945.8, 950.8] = 27.1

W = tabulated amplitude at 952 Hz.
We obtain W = 22.51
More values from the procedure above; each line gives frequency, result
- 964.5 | 15.64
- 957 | 15.18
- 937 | 31.99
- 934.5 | 31.21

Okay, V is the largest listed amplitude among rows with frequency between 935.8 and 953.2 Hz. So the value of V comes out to 31.99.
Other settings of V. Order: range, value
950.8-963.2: 22.51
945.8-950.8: 28.91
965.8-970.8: 23.54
